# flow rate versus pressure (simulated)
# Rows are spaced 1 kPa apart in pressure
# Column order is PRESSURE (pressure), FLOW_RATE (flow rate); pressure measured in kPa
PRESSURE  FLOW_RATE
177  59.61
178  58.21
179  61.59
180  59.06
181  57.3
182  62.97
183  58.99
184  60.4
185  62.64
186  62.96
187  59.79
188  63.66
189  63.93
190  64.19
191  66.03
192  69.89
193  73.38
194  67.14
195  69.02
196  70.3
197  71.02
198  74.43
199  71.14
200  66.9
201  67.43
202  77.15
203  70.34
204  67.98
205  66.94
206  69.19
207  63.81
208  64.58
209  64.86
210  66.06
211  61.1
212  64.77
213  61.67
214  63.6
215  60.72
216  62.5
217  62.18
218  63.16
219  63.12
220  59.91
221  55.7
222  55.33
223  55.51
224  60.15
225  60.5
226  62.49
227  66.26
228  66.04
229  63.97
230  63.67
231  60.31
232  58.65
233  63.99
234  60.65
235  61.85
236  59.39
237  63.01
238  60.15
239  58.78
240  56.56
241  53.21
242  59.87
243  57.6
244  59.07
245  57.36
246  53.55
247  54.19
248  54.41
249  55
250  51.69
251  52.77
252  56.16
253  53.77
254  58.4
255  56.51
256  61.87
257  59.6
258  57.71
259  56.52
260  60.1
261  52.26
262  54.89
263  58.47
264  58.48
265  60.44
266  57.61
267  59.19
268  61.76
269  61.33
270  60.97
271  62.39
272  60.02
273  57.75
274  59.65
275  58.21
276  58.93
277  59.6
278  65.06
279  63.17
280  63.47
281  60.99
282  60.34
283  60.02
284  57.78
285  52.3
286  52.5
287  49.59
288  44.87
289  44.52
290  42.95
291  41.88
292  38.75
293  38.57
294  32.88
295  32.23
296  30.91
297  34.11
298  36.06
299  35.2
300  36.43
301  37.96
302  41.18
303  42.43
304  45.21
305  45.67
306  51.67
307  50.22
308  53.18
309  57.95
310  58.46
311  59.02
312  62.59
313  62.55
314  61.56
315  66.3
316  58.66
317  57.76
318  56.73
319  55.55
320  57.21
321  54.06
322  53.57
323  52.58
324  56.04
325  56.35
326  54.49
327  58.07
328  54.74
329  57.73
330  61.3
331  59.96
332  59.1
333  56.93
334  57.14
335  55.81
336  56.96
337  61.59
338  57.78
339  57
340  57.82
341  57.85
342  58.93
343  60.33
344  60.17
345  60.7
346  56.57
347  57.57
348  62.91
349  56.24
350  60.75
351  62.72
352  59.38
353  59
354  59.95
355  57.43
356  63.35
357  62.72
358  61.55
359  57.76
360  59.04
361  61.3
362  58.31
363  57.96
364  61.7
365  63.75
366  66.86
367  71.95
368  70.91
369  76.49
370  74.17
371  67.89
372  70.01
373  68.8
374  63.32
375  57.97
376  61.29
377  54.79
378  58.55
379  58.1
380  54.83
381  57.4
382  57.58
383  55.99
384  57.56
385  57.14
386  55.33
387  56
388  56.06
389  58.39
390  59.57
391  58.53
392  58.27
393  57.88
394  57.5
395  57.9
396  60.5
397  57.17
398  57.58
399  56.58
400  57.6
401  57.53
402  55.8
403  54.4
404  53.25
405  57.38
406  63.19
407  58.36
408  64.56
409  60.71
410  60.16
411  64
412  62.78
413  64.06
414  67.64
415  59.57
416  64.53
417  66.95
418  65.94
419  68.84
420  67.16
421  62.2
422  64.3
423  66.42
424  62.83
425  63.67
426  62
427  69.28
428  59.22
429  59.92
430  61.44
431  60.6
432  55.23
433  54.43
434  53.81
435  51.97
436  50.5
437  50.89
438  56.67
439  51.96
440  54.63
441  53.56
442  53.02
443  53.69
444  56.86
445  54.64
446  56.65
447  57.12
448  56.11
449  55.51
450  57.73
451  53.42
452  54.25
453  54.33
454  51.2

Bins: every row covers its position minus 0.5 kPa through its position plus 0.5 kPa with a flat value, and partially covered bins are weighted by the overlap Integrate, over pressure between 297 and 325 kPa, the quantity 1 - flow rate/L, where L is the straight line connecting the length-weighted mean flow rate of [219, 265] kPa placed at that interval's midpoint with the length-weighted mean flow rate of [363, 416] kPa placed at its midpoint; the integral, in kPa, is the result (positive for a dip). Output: 3.6 kPa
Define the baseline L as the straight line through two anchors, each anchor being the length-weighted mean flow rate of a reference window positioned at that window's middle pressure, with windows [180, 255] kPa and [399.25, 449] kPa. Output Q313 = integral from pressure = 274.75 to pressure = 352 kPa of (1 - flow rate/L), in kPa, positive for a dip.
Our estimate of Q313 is 9.2 kPa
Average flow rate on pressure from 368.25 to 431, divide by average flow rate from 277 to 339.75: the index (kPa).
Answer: 1.17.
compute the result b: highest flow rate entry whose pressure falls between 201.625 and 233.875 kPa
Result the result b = 77.15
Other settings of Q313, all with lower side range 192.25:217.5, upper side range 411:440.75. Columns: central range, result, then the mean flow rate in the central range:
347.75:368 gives 0.4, 61.4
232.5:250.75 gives 2.3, 57.7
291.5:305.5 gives 5.8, 37.7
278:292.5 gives 2.7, 52.8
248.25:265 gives 2.3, 56.6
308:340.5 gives 3.0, 57.8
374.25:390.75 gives 1.2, 57.4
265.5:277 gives 1.0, 59.8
